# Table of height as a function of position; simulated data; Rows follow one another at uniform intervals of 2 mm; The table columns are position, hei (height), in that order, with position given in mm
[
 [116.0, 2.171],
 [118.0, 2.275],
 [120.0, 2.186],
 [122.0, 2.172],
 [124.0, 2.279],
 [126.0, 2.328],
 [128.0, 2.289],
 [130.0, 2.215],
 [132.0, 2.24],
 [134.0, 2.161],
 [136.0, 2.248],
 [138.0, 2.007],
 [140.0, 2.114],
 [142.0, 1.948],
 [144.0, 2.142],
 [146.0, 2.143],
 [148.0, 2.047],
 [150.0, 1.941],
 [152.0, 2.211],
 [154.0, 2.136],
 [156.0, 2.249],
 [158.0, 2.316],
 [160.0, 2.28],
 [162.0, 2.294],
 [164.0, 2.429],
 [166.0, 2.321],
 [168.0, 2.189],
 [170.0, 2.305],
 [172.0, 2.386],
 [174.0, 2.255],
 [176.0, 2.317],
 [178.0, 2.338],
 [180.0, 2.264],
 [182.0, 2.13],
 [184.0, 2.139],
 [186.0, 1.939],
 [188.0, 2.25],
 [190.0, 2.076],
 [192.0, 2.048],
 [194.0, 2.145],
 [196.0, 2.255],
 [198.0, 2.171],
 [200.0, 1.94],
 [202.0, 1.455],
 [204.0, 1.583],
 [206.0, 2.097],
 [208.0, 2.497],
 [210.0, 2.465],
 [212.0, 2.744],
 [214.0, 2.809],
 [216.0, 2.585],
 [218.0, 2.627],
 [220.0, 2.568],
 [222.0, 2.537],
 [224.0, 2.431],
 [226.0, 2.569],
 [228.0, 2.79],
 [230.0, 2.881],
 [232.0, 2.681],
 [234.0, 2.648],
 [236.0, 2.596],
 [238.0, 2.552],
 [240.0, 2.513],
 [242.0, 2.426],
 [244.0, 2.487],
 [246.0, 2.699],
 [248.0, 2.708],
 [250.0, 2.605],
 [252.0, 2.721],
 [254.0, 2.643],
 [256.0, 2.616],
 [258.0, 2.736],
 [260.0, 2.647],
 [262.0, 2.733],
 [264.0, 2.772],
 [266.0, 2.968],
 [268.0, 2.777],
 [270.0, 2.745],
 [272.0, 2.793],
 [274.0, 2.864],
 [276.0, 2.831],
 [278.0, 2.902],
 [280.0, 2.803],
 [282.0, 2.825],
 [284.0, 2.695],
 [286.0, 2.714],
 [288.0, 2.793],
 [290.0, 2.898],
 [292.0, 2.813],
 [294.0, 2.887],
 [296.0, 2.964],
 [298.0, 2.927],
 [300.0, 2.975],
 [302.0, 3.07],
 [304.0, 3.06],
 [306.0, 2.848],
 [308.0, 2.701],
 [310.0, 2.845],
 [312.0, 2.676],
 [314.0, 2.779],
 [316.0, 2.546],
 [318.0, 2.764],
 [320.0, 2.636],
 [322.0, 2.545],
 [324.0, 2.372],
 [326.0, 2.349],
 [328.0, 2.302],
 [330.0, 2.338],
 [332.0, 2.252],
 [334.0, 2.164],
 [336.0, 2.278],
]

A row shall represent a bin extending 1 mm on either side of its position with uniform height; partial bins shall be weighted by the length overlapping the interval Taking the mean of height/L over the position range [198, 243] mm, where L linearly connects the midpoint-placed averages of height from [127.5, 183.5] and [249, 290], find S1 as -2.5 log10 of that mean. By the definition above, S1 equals 0.035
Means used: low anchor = 2.21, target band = 2.45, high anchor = 2.76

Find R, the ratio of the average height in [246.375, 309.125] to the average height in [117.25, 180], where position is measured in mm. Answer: 1.27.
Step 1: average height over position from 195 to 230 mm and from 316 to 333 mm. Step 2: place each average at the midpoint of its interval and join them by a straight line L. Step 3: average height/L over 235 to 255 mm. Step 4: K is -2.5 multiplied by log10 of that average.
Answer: -0.09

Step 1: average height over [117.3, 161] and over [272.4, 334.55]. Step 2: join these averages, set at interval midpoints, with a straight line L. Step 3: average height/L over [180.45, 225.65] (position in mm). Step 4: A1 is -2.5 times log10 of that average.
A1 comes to 0.06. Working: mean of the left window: 2.18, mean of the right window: 2.72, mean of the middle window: 2.25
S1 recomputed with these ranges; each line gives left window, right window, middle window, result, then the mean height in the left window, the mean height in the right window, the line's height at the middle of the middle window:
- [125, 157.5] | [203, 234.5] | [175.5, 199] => 0.10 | 2.15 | 2.53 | 2.38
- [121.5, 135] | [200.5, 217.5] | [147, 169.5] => 0.02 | 2.24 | 2.28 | 2.26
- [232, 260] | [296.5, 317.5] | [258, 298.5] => -0.03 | 2.62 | 2.84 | 2.74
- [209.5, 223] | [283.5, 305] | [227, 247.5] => 0.03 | 2.62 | 2.9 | 2.7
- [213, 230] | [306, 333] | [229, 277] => -0.04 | 2.63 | 2.56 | 2.61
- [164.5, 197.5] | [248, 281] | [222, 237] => -0.05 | 2.21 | 2.76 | 2.53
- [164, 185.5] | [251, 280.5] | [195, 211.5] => 0.17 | 2.26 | 2.77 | 2.42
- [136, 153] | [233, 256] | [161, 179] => -0.05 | 2.08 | 2.6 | 2.21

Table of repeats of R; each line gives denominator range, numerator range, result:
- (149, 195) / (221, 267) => 1.20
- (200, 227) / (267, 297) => 1.19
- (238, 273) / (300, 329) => 1.00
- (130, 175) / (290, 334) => 1.22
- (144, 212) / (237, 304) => 1.27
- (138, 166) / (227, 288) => 1.25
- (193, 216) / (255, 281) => 1.26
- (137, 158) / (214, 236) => 1.25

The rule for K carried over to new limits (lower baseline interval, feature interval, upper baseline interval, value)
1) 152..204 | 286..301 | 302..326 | -0.101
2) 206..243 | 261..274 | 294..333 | -0.066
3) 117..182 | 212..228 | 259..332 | -0.059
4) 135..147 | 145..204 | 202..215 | 0.017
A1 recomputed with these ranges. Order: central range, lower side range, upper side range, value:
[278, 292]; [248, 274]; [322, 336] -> -0.09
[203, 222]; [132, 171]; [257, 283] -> 0.03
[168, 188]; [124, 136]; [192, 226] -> 0.03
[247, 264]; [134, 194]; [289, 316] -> -0.02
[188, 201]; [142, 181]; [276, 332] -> 0.11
